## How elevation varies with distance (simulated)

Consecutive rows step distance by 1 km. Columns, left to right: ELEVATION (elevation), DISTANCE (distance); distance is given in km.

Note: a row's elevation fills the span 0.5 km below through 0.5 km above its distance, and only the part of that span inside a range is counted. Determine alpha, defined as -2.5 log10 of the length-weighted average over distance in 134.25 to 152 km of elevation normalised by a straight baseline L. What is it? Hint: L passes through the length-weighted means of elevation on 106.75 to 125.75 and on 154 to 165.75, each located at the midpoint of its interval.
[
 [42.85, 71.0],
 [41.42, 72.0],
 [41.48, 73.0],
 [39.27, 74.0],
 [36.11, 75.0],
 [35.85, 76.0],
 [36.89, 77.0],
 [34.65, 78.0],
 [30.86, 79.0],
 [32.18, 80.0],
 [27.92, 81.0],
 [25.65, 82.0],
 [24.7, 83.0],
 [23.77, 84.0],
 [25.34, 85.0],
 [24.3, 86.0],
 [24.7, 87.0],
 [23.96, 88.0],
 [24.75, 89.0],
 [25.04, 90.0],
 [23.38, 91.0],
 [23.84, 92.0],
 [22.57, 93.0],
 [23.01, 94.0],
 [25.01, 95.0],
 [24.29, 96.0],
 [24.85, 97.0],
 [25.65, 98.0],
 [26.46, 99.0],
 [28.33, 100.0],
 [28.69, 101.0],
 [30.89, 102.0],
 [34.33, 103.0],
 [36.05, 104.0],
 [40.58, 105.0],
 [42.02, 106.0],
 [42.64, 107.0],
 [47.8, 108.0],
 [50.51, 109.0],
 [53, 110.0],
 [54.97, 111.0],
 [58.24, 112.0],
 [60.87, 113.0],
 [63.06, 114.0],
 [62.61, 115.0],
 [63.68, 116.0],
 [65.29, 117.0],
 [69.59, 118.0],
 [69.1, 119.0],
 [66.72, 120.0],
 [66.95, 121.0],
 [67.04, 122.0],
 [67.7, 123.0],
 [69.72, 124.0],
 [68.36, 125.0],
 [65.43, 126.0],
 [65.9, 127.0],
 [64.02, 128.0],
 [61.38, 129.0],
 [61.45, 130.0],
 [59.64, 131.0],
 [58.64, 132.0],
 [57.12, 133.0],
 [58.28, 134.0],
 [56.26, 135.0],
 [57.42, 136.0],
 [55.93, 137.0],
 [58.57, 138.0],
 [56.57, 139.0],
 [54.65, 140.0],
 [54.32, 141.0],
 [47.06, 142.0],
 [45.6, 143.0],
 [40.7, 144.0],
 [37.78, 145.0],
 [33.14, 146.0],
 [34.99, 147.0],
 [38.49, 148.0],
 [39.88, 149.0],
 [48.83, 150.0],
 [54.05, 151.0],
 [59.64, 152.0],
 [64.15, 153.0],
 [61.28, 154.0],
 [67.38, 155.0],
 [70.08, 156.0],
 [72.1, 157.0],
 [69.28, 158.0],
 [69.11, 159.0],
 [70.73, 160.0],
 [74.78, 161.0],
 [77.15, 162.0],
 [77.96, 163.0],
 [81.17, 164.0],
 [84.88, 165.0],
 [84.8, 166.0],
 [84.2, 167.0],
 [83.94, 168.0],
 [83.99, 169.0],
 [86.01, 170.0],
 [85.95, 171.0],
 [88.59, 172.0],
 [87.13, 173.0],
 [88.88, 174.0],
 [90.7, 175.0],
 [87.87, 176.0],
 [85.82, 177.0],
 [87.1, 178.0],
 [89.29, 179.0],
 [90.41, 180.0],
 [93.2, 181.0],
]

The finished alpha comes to 0.39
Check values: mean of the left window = 61.8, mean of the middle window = 48.4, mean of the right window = 73.7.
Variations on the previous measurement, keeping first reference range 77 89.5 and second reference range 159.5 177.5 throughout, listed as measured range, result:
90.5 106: 0.30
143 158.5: 0.35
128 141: 0.05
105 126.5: -0.22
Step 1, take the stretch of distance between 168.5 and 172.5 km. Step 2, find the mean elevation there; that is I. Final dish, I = 86.1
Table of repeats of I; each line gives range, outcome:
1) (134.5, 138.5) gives 57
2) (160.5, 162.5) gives 76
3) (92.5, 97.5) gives 23.9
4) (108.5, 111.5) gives 52.8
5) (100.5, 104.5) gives 32.5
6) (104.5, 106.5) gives 41.3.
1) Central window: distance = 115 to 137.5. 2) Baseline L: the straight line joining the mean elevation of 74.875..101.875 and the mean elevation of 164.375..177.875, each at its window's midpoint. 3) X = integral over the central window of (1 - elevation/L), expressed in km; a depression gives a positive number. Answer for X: -4.2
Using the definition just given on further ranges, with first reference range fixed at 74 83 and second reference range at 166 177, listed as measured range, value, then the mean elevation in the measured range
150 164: 1.8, 68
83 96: 4.9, 24.2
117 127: -1.7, 67.6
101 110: 1.4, 40.6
